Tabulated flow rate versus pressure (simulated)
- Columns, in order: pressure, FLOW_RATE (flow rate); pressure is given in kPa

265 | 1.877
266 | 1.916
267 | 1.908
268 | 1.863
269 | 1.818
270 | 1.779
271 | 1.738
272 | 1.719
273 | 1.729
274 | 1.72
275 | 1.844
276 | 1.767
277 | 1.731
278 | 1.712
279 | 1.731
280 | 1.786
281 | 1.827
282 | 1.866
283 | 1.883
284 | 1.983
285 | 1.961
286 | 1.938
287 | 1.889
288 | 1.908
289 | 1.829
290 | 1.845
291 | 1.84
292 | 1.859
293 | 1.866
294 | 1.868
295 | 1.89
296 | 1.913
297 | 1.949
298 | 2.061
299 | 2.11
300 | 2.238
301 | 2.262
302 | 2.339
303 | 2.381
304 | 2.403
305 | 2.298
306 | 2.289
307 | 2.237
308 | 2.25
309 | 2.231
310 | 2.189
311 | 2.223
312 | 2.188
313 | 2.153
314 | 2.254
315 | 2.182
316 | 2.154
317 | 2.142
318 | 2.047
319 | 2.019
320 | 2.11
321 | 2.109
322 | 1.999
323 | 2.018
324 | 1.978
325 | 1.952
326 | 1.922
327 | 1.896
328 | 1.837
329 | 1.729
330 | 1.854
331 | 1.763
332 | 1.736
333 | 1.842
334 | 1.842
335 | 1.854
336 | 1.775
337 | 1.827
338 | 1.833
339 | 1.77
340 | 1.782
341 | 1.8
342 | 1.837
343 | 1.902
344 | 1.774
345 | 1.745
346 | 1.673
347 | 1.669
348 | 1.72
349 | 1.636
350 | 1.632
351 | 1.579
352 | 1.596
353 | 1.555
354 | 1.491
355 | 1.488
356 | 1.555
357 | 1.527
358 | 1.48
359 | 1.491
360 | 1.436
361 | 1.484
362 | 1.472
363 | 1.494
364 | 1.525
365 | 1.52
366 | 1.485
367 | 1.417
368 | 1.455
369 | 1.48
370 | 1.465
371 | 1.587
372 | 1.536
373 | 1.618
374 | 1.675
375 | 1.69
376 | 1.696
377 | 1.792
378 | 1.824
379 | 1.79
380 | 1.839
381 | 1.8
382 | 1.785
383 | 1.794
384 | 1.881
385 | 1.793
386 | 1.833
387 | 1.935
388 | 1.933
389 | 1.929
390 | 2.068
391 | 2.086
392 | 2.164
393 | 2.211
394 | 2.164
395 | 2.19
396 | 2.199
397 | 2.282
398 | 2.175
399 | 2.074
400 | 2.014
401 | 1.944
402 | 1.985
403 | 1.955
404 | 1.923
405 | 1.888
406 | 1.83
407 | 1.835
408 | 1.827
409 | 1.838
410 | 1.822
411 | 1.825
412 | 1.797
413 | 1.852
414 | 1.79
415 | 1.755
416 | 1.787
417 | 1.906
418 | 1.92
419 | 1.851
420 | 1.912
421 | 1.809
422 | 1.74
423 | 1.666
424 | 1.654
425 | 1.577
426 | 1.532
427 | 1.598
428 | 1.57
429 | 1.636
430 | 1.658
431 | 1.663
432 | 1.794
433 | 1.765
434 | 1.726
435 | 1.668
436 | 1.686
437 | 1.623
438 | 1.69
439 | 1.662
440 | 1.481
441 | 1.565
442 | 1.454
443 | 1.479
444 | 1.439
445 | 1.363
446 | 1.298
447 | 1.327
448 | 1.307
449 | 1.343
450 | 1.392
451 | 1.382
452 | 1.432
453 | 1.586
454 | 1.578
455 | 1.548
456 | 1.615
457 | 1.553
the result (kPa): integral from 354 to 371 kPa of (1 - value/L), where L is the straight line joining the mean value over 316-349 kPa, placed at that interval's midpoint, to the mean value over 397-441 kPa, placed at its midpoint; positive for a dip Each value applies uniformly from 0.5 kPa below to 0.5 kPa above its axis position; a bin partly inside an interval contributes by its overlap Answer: 3.2 kPa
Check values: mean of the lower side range 1.87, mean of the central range 1.49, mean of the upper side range 1.79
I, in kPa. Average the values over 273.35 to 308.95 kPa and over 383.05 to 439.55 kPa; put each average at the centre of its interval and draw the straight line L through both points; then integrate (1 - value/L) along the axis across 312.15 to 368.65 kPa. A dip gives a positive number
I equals 4.82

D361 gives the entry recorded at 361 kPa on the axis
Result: 1.484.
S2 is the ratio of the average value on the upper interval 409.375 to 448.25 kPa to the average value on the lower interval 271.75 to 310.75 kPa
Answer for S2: 0.84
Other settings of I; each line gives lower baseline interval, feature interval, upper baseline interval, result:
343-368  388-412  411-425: -3.8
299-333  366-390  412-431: 2.0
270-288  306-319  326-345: -2.6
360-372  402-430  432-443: -3.4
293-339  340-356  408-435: 2.3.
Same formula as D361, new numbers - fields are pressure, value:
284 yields 1.983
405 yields 1.888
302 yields 2.339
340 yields 1.782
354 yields 1.491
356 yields 1.555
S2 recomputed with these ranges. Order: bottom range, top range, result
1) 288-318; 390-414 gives 0.94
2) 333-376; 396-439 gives 1.11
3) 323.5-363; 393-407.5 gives 1.19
